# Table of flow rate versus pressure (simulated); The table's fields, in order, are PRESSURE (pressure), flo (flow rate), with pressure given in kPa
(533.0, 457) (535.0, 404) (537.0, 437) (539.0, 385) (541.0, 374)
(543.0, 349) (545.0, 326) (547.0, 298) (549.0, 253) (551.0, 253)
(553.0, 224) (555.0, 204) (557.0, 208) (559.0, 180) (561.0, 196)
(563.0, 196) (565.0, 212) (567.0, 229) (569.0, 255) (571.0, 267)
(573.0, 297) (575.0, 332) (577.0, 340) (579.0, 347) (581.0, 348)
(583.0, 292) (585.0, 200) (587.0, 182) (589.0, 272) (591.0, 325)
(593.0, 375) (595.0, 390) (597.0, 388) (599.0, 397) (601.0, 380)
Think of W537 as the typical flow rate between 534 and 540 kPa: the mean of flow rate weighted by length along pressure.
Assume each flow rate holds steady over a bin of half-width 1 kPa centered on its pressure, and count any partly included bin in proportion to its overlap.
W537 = 409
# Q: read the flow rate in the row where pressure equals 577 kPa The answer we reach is 340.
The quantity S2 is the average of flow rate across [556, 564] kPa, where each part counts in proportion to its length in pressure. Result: 195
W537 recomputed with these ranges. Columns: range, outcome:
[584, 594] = 271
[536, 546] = 374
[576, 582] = 345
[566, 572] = 250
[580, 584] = 320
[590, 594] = 350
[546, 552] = 268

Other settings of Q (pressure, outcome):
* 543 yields 349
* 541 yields 374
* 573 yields 297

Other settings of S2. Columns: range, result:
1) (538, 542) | 380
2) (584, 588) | 191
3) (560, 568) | 208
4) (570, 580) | 317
